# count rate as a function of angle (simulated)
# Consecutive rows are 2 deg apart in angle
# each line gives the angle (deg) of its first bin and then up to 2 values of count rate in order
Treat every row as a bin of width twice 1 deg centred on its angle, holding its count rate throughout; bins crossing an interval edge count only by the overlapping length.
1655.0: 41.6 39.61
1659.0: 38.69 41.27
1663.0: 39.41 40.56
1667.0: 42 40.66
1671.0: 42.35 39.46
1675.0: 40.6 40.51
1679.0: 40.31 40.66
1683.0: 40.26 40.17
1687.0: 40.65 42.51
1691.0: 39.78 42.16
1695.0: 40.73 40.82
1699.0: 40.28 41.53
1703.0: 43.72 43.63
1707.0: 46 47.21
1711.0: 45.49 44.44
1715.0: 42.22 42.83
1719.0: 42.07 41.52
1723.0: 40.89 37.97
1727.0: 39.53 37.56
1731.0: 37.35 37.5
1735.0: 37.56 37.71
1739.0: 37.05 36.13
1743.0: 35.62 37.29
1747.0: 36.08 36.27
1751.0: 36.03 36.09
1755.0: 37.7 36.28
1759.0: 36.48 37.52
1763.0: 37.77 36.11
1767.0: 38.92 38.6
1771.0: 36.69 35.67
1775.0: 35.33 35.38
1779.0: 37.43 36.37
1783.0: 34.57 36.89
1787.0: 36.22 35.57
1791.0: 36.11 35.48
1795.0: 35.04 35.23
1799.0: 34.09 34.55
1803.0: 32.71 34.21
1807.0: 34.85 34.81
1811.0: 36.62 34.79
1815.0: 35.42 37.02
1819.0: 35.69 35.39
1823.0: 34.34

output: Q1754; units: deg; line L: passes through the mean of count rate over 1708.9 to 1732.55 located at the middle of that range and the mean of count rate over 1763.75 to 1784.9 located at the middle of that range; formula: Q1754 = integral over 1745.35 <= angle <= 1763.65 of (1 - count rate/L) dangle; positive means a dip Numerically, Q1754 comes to 0.8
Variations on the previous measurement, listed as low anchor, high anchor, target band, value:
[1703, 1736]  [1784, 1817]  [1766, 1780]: 0.2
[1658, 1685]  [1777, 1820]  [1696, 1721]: -2.7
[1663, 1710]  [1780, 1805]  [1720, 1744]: 0.5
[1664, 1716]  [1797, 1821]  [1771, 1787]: 0.3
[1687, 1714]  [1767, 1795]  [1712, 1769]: 1.9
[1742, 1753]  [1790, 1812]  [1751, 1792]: -1.1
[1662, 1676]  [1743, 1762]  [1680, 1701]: -0.6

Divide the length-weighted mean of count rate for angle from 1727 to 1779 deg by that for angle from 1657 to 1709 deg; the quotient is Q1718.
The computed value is 0.9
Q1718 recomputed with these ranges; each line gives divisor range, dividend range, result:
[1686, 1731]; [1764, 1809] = 0.85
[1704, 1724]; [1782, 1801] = 0.81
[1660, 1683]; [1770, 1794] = 0.88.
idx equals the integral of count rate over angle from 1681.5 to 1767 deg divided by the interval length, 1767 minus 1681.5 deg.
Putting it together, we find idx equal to 39.7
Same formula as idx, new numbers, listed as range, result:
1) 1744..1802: 36.3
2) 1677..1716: 42.2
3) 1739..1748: 36.4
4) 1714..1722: 42.2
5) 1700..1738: 41.4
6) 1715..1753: 38.2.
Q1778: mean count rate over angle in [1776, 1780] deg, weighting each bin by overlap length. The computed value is 36.4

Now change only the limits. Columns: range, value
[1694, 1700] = 40.6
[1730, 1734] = 37.4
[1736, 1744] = 36.6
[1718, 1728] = 40.4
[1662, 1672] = 41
